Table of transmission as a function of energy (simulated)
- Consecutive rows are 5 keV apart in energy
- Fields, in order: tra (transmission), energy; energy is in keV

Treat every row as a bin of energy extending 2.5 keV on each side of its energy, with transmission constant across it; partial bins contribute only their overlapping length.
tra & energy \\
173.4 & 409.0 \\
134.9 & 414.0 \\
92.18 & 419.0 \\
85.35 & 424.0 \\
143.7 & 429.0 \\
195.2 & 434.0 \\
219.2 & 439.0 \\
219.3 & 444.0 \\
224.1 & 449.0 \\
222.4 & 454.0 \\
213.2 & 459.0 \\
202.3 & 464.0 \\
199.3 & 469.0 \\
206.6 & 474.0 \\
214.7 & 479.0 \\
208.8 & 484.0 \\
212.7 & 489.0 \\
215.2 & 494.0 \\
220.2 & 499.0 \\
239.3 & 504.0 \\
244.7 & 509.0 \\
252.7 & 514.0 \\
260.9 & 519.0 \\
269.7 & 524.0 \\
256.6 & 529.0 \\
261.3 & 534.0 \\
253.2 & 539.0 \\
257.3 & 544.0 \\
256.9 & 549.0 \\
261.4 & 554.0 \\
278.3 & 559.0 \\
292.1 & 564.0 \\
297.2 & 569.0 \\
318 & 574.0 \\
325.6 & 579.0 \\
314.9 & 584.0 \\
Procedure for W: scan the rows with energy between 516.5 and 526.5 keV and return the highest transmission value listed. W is 269.7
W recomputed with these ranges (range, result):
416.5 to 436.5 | 195.2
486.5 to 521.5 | 260.9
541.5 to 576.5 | 318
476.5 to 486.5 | 214.7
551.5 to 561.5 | 278.3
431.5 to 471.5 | 224.1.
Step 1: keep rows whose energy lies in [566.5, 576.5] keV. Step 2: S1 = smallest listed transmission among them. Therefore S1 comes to 297.2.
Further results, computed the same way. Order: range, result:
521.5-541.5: 253.2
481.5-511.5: 208.8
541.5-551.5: 256.9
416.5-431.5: 85.35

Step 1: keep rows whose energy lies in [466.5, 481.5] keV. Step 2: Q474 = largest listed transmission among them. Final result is 214.7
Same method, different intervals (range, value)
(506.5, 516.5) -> 252.7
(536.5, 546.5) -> 257.3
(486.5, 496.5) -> 215.2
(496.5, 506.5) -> 239.3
